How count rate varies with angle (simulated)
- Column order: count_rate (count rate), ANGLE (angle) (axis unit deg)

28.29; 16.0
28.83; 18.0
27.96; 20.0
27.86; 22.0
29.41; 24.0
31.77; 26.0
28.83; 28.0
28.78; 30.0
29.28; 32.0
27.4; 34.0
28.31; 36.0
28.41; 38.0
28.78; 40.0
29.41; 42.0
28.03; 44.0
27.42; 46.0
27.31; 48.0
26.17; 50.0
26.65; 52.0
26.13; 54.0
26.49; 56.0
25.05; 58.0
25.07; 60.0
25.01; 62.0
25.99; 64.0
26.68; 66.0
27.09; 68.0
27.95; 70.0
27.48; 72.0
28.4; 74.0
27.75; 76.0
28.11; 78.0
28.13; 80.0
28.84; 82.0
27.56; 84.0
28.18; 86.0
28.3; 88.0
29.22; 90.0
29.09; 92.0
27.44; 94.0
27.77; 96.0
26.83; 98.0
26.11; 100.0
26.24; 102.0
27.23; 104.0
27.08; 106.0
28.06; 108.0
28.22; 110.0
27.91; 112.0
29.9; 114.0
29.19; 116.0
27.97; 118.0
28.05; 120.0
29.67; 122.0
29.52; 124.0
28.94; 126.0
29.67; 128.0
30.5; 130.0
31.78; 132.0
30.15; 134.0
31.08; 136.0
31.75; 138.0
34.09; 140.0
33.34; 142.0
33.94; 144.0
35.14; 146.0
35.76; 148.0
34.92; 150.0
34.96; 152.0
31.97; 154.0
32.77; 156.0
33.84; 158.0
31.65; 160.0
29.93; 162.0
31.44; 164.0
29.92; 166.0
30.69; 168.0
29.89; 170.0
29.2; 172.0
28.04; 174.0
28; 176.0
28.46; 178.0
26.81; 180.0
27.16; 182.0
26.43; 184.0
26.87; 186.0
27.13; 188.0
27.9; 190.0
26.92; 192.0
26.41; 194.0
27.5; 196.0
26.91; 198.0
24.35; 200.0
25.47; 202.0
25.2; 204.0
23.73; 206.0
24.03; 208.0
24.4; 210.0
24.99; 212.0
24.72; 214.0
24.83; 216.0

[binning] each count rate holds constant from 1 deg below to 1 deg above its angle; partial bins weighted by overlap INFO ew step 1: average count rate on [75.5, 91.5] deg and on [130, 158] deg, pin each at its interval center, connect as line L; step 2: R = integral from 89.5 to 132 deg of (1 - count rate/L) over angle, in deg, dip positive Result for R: 2.9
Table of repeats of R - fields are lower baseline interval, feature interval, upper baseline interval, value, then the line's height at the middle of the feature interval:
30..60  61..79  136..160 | 1.1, 29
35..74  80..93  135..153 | 0.4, 29.5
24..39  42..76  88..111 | 2.0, 28.4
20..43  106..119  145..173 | 1.1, 31.1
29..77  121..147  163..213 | -4.1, 27.2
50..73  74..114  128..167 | 1.1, 28.7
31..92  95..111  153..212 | 0.3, 27.7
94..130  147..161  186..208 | -3.4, 27.1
